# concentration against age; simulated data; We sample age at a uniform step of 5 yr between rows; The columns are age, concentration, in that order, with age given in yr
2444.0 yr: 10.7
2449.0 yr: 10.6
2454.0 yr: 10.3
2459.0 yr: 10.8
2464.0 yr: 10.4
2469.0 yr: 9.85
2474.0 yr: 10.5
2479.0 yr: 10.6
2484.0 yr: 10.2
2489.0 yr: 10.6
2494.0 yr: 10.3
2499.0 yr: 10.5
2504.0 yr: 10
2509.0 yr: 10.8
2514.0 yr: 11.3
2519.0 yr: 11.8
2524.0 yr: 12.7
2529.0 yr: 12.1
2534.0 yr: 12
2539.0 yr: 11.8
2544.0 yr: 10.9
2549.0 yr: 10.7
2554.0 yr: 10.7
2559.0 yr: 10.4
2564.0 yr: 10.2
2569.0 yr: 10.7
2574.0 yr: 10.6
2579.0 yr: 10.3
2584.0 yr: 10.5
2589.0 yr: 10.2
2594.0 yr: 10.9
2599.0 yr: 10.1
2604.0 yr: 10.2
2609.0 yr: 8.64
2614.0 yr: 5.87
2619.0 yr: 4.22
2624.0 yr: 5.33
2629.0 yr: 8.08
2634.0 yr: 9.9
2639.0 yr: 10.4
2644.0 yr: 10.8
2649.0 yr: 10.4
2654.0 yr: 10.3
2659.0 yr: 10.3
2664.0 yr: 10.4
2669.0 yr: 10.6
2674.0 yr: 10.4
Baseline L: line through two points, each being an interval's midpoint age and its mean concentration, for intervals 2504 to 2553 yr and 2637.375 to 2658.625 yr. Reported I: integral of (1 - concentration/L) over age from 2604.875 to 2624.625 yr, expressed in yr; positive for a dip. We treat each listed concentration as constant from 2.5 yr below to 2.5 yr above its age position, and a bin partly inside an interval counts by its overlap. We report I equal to 7.9 yr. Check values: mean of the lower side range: 11.5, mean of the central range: 6.42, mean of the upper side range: 10.5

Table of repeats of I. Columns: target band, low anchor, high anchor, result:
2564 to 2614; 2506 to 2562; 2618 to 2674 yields 1.76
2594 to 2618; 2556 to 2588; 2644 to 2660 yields 4.09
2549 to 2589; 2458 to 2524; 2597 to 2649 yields -4.87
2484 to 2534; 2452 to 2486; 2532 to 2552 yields -0.99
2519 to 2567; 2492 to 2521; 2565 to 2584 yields -3.01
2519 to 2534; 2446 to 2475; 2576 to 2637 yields -4.03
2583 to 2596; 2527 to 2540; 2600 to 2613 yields -1.01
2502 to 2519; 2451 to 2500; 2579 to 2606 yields -0.80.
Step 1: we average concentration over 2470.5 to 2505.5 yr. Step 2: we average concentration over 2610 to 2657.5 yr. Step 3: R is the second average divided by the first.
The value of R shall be 0.8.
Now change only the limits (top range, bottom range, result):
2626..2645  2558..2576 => 0.92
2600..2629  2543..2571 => 0.67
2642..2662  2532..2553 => 0.92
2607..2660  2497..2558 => 0.76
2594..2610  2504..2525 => 0.87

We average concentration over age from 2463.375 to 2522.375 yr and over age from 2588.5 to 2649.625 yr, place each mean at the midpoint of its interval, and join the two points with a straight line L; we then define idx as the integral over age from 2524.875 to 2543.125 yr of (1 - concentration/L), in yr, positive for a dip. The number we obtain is -3.52 yr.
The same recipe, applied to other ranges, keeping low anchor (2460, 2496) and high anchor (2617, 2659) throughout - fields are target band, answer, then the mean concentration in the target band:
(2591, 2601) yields -1.38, 10.5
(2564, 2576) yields -1.36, 10.6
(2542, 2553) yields -1.23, 10.8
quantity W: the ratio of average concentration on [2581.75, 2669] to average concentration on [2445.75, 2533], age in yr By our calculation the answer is 0.9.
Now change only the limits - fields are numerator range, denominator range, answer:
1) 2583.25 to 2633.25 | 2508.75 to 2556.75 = 0.73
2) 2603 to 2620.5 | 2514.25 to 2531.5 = 0.59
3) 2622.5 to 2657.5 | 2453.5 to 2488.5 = 0.91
